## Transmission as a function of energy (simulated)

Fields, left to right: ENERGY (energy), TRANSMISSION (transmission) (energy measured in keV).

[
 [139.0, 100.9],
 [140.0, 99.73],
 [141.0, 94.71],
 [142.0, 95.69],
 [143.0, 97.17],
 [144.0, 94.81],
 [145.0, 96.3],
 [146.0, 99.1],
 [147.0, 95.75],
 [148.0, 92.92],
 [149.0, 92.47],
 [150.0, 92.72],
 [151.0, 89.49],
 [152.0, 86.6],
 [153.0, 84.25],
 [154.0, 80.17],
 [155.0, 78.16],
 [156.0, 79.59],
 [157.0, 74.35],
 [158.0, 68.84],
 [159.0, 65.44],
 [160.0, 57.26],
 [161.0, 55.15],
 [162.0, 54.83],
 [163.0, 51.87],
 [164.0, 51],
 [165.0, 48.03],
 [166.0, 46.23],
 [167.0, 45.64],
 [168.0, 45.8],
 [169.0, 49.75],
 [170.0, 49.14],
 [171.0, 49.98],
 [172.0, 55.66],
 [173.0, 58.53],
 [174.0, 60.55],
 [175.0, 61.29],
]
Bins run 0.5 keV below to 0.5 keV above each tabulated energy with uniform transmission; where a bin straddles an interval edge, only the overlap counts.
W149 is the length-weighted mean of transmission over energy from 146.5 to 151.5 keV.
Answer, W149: 92.7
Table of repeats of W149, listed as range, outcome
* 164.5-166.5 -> 47.1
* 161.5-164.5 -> 52.6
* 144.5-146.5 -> 97.7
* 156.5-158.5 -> 71.6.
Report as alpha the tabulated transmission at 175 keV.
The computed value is 61.29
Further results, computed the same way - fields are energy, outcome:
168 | 45.8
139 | 100.9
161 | 55.15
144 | 94.81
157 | 74.35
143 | 97.17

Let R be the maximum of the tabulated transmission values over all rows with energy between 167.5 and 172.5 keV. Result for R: 55.66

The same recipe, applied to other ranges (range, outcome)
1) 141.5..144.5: 97.17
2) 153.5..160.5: 80.17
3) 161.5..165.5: 54.83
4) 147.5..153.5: 92.92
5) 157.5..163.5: 68.84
